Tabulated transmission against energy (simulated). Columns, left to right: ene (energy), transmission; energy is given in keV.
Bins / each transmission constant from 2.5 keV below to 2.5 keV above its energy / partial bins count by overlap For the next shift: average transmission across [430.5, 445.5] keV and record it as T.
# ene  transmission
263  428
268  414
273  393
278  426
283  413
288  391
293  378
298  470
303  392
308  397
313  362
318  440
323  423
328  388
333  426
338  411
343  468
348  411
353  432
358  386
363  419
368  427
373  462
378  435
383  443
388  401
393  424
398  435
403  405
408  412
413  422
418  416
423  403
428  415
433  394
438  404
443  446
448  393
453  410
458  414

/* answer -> 415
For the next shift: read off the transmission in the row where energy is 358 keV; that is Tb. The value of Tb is 386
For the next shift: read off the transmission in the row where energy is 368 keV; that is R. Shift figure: 427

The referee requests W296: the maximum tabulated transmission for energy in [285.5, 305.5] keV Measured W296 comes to 470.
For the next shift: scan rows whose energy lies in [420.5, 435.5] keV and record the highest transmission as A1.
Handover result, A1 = 415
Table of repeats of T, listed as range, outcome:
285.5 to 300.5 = 413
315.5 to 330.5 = 417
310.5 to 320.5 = 401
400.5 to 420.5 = 414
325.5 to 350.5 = 421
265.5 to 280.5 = 411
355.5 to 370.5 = 411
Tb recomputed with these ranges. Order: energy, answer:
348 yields 411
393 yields 424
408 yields 412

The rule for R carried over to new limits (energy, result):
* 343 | 468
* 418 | 416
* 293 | 378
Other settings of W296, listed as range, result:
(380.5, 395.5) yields 443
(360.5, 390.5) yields 462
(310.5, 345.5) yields 468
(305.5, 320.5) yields 440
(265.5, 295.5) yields 426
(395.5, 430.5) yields 435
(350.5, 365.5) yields 432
